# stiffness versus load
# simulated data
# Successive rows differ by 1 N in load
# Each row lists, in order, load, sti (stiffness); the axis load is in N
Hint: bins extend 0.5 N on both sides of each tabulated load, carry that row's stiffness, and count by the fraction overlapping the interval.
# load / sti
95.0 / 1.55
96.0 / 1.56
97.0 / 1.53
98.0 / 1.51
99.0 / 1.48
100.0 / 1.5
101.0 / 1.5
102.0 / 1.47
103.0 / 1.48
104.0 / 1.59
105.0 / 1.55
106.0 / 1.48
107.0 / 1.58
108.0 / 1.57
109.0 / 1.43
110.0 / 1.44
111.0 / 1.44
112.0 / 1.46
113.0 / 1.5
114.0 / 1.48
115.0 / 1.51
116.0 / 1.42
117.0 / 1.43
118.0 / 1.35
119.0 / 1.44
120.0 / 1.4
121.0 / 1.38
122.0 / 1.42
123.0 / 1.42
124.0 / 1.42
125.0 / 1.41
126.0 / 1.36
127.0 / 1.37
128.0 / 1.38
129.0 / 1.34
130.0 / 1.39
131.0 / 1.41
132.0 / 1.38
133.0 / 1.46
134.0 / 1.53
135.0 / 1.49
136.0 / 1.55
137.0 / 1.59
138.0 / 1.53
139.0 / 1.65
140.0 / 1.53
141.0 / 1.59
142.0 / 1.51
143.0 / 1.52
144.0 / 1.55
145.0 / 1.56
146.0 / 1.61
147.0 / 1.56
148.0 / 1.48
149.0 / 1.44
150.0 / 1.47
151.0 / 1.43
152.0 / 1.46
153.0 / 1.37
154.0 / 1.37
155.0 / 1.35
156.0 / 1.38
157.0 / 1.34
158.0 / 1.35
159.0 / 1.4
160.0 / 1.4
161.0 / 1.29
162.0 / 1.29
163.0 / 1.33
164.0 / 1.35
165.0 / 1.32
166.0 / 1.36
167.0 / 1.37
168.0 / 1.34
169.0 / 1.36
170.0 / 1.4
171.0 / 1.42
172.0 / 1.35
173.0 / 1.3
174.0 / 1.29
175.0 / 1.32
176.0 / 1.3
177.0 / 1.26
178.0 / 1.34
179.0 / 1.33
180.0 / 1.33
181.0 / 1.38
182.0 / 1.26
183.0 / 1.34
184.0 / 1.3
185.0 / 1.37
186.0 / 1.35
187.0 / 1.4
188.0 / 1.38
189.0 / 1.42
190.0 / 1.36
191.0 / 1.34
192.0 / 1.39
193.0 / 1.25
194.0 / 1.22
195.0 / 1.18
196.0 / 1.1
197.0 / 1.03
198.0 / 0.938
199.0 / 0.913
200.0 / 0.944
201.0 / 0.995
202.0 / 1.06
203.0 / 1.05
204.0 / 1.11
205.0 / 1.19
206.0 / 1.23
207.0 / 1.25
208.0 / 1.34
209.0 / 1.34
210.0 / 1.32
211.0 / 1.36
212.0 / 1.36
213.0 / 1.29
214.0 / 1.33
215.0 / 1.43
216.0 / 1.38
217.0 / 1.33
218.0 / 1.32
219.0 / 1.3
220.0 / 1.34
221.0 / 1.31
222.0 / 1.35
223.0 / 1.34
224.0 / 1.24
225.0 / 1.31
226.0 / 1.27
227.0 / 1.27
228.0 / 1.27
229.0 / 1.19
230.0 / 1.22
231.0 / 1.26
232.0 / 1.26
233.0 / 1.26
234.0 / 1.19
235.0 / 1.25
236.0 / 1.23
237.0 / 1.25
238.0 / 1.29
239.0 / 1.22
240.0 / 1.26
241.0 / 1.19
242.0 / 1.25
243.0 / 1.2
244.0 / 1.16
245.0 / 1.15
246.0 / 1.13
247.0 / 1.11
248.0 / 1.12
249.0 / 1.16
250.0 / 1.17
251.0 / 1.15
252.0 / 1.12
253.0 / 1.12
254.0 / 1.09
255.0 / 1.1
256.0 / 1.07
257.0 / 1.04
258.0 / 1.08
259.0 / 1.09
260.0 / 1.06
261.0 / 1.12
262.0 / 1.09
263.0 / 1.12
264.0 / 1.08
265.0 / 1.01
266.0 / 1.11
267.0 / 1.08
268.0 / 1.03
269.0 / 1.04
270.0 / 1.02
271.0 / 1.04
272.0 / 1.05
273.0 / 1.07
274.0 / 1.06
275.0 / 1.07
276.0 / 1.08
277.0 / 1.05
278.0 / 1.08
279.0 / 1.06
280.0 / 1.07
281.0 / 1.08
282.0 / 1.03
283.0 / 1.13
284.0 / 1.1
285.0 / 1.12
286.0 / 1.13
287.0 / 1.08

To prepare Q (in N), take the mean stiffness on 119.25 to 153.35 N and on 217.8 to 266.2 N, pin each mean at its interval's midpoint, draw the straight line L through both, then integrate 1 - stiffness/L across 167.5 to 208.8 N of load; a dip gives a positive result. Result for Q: 2.4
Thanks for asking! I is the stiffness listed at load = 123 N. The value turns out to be 1.42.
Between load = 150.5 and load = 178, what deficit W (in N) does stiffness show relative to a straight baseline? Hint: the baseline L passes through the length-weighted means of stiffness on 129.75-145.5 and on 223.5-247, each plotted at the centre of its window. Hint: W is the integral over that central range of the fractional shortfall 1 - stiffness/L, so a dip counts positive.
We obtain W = 1.7 N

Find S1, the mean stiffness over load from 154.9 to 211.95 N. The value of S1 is 1.28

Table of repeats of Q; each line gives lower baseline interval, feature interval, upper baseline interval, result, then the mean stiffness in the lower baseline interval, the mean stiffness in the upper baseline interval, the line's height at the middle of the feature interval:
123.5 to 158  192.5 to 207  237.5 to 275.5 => 2.17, 1.46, 1.11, 1.28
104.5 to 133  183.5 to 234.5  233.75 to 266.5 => -0.81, 1.43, 1.14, 1.24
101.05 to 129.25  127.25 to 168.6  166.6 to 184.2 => -1.57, 1.45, 1.33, 1.39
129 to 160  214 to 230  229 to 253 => -0.71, 1.47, 1.2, 1.25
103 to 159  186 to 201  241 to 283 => 1.00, 1.46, 1.09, 1.29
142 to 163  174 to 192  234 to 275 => -0.02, 1.43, 1.12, 1.34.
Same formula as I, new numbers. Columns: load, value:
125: 1.41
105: 1.55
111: 1.44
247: 1.11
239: 1.22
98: 1.51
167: 1.37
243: 1.2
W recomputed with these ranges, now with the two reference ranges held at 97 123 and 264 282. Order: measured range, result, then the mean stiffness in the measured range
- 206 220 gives -1.4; 1.33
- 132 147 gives -1.6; 1.54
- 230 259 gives -1.1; 1.17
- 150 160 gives -0.2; 1.39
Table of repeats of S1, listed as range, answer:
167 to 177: 1.34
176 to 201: 1.25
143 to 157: 1.46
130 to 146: 1.52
